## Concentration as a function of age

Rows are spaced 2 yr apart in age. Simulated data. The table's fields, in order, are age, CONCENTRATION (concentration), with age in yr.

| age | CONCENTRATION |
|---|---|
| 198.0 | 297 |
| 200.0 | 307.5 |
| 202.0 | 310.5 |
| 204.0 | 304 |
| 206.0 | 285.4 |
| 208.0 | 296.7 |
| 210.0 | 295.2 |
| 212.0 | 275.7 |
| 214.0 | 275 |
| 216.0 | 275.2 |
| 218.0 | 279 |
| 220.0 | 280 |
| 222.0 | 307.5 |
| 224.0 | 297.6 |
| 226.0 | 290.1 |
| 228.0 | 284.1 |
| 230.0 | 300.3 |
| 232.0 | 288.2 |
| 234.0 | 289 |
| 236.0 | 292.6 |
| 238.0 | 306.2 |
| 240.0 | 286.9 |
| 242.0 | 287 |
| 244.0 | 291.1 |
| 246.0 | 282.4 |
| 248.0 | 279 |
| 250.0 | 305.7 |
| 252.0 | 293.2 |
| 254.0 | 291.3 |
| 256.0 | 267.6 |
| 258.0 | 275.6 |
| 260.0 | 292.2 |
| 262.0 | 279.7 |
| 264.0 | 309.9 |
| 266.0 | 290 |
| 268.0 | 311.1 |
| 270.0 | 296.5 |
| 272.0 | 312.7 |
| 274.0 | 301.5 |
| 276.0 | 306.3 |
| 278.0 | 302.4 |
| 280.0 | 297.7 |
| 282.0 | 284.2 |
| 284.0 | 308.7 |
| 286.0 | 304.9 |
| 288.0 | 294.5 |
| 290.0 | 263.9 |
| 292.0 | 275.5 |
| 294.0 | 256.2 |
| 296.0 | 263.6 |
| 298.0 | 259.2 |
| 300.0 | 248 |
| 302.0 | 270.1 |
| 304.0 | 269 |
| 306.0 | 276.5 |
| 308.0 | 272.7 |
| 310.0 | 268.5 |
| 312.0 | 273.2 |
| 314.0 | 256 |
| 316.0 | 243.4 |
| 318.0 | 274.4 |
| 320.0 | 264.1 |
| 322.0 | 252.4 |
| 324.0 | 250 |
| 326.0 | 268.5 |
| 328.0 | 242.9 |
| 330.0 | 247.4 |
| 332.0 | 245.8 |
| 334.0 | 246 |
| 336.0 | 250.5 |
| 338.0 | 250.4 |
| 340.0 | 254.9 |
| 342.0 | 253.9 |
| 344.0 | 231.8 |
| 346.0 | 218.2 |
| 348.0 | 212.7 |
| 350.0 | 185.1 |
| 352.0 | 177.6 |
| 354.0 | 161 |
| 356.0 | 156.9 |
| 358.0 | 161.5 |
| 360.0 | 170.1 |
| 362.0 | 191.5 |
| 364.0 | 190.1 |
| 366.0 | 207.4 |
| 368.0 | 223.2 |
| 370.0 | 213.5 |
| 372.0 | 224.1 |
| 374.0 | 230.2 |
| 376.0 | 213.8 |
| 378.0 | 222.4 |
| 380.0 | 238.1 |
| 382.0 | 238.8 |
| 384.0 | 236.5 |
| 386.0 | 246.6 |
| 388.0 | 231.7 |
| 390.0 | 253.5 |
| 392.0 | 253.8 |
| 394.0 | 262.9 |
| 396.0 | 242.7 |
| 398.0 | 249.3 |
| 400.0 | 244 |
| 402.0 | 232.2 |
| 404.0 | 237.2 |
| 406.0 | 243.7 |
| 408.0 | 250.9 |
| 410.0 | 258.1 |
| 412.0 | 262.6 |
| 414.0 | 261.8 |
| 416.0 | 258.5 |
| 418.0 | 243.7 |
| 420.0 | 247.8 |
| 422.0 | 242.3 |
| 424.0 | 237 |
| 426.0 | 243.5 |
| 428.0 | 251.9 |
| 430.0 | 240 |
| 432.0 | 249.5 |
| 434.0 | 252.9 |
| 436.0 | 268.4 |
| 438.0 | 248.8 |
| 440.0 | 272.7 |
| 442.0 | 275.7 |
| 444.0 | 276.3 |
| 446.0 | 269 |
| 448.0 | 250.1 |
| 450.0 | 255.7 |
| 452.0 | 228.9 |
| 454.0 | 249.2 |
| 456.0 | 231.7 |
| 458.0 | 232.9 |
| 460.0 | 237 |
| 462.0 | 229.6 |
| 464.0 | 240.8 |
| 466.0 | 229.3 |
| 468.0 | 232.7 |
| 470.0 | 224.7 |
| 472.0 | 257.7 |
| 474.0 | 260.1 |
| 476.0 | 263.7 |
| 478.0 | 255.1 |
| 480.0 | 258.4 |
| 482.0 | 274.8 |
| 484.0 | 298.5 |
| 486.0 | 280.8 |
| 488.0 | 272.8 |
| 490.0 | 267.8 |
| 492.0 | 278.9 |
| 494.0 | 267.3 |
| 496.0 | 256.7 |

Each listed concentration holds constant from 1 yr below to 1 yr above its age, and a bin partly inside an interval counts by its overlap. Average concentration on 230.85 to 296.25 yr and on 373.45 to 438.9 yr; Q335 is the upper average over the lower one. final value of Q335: 0.84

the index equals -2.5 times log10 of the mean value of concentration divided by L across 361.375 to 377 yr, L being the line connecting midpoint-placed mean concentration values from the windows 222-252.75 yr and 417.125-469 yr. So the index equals 0.24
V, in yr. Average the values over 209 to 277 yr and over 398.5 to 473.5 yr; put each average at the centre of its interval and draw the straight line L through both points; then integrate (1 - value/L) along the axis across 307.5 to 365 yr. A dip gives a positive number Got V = 8.7 yr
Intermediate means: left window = 291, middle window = 230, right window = 248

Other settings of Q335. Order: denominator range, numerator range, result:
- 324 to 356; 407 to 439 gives 1.10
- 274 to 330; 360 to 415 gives 0.86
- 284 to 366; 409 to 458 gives 1.05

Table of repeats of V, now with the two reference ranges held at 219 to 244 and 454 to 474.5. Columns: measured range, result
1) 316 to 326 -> 0.4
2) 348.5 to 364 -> 5.2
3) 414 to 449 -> -1.4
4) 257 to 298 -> -1.3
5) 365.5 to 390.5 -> 2.8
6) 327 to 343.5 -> 1.2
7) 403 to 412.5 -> 0.0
